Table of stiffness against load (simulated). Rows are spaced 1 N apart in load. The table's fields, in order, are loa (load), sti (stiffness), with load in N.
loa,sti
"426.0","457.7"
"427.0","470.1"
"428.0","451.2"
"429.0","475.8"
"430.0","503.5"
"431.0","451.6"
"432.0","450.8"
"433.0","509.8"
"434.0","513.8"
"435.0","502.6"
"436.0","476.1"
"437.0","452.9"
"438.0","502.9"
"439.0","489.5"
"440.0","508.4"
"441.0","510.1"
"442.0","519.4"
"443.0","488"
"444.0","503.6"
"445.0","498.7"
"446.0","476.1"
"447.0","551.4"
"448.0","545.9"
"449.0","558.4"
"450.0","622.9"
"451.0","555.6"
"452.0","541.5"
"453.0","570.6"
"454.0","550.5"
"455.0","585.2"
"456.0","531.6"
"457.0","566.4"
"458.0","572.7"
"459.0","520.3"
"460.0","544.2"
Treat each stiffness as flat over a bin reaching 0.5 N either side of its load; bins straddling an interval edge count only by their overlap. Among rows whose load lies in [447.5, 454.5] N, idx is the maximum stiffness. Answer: 622.9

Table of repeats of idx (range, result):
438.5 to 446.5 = 519.4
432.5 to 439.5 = 513.8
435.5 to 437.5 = 476.1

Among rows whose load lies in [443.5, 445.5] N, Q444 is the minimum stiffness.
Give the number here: 498.7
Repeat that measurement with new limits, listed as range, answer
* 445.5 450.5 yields 476.1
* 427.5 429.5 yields 451.2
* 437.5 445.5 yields 488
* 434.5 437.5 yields 452.9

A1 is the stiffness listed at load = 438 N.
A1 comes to 502.9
